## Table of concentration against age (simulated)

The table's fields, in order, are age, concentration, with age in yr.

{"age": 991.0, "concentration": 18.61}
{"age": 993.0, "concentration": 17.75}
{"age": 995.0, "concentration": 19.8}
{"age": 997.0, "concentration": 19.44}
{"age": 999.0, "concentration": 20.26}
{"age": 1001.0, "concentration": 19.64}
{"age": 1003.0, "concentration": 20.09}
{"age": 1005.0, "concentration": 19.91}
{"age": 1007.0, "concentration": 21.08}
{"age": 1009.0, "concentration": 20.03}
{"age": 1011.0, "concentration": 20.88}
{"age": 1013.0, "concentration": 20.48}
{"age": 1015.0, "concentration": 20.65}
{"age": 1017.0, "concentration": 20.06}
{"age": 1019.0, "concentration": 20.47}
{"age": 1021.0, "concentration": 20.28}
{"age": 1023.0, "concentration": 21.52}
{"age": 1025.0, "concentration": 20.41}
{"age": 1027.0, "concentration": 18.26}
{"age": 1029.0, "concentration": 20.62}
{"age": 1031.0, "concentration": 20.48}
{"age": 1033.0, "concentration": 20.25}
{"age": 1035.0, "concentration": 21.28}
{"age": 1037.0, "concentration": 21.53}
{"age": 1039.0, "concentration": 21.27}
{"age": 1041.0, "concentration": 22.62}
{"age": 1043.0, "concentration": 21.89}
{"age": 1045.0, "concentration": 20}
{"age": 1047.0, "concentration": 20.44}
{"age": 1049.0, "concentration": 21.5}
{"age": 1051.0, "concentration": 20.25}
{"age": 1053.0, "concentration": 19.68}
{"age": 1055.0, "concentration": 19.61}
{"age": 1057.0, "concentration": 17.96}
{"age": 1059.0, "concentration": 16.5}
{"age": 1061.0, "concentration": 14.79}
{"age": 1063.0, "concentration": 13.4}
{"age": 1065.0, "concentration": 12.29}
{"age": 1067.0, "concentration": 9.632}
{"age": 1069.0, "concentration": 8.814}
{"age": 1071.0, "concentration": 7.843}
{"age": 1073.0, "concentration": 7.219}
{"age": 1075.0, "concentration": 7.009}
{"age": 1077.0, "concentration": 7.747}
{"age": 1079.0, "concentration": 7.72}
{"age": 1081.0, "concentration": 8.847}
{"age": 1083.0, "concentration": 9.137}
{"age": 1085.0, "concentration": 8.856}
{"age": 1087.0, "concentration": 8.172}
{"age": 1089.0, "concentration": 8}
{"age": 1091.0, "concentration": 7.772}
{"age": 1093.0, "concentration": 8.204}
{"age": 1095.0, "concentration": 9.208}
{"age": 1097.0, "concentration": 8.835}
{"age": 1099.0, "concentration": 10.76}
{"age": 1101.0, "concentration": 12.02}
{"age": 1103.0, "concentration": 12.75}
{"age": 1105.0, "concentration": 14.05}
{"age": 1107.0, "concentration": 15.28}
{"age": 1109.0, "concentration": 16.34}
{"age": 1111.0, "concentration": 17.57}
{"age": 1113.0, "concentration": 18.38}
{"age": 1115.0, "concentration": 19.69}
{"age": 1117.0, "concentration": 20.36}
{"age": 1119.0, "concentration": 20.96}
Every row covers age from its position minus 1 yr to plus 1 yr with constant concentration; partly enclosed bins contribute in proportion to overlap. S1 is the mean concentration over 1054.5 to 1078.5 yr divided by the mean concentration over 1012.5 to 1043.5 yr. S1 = 0.56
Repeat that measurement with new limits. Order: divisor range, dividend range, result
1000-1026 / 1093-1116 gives 0.68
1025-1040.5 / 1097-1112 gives 0.67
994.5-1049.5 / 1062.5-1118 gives 0.55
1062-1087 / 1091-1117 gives 1.51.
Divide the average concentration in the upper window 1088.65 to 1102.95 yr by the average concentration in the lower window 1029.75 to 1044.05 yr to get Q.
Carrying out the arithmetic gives 0.45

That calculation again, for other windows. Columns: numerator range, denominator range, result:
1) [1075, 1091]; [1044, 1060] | 0.42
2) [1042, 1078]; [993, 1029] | 0.74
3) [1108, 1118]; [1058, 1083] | 1.83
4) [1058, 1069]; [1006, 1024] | 0.63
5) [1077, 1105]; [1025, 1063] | 0.47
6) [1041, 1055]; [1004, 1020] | 1.01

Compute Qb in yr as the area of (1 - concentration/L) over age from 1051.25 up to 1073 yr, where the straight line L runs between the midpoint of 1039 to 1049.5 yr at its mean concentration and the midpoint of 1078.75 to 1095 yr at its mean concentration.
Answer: 3.1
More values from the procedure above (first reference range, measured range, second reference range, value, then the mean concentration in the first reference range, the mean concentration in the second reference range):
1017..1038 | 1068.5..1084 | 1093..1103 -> 6.2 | 20.5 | 10.3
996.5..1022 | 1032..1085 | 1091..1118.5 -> 6.4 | 20.3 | 14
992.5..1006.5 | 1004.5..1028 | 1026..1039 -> -0.3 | 19.7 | 20.5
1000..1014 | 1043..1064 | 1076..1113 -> -4.5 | 20.3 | 10.8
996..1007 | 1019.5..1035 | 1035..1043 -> 0.6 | 20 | 21.8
